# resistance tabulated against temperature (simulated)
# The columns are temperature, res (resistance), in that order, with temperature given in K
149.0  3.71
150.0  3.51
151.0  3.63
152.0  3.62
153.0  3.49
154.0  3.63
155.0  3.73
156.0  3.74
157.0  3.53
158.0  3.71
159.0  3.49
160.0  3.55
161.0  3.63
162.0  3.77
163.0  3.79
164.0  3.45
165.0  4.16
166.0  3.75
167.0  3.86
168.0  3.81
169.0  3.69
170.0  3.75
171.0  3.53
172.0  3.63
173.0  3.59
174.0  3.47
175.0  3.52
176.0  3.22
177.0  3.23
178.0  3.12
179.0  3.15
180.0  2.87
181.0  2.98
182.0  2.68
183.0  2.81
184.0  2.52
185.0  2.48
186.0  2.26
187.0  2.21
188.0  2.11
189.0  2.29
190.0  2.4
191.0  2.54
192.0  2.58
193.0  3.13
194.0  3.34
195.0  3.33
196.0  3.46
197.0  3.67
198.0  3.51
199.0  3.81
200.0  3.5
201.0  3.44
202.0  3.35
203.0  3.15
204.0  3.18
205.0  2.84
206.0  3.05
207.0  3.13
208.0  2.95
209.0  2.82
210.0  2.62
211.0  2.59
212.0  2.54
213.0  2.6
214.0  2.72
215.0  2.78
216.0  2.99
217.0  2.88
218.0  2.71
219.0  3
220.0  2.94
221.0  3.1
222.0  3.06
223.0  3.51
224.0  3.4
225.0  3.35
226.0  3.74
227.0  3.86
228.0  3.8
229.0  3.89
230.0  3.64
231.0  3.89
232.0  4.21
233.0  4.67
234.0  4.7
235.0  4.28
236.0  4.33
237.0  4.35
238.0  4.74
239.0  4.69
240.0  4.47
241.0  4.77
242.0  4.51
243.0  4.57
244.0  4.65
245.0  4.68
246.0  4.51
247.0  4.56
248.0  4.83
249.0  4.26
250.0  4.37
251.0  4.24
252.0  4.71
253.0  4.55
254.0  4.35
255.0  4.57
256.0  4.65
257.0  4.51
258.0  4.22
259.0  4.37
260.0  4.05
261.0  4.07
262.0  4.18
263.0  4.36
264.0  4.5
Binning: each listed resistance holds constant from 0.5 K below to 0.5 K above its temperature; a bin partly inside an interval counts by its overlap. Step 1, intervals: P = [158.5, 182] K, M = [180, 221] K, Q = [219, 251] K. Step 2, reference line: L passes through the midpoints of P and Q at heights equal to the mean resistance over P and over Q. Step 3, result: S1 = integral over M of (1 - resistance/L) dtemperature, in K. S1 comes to 9.7 K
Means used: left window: 3.5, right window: 4.12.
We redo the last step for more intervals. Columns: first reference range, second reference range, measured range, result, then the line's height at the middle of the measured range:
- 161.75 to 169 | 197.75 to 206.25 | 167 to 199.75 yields 4.2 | 3.56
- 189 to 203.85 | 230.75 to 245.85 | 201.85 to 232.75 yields 5.4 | 3.85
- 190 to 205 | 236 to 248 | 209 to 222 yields 3.4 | 3.79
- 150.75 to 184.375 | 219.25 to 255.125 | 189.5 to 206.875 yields 2.7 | 3.78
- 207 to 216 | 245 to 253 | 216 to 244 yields -1.9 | 3.62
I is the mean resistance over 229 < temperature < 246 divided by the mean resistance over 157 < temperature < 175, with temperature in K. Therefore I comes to 1.2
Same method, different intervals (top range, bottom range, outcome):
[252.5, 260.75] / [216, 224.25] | 1.44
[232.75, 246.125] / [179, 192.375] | 1.80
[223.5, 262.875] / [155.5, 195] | 1.34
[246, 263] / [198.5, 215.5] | 1.47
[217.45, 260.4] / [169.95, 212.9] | 1.37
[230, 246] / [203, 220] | 1.57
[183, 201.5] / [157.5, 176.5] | 0.80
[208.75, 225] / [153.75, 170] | 0.78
